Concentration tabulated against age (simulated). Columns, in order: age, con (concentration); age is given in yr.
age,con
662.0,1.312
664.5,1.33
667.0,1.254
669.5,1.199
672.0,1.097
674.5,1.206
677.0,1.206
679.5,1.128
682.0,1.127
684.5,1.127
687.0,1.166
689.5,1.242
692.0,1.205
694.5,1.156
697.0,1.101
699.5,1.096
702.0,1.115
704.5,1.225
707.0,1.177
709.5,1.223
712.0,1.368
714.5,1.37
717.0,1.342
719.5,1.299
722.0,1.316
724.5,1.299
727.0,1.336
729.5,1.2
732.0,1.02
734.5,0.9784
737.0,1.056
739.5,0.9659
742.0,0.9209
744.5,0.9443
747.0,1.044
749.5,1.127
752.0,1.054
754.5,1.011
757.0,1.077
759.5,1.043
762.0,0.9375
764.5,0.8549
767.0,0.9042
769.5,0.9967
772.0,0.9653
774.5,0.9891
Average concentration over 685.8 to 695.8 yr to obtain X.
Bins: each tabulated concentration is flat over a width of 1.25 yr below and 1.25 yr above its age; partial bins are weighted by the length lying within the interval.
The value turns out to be 1.19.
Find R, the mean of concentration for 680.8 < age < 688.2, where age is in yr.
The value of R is 1.14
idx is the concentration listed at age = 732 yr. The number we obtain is 1.02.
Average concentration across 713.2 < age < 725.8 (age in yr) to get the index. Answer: 1.33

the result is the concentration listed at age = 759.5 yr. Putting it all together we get 1.043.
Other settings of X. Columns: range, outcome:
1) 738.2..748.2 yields 0.969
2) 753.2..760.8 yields 1.04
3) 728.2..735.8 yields 1.07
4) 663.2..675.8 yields 1.22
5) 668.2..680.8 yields 1.17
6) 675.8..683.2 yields 1.15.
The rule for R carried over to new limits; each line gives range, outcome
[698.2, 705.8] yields 1.15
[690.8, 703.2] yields 1.13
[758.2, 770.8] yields 0.948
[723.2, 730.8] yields 1.28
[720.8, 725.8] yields 1.31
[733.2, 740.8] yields 1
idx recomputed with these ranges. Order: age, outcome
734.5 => 0.9784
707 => 1.177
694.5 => 1.156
